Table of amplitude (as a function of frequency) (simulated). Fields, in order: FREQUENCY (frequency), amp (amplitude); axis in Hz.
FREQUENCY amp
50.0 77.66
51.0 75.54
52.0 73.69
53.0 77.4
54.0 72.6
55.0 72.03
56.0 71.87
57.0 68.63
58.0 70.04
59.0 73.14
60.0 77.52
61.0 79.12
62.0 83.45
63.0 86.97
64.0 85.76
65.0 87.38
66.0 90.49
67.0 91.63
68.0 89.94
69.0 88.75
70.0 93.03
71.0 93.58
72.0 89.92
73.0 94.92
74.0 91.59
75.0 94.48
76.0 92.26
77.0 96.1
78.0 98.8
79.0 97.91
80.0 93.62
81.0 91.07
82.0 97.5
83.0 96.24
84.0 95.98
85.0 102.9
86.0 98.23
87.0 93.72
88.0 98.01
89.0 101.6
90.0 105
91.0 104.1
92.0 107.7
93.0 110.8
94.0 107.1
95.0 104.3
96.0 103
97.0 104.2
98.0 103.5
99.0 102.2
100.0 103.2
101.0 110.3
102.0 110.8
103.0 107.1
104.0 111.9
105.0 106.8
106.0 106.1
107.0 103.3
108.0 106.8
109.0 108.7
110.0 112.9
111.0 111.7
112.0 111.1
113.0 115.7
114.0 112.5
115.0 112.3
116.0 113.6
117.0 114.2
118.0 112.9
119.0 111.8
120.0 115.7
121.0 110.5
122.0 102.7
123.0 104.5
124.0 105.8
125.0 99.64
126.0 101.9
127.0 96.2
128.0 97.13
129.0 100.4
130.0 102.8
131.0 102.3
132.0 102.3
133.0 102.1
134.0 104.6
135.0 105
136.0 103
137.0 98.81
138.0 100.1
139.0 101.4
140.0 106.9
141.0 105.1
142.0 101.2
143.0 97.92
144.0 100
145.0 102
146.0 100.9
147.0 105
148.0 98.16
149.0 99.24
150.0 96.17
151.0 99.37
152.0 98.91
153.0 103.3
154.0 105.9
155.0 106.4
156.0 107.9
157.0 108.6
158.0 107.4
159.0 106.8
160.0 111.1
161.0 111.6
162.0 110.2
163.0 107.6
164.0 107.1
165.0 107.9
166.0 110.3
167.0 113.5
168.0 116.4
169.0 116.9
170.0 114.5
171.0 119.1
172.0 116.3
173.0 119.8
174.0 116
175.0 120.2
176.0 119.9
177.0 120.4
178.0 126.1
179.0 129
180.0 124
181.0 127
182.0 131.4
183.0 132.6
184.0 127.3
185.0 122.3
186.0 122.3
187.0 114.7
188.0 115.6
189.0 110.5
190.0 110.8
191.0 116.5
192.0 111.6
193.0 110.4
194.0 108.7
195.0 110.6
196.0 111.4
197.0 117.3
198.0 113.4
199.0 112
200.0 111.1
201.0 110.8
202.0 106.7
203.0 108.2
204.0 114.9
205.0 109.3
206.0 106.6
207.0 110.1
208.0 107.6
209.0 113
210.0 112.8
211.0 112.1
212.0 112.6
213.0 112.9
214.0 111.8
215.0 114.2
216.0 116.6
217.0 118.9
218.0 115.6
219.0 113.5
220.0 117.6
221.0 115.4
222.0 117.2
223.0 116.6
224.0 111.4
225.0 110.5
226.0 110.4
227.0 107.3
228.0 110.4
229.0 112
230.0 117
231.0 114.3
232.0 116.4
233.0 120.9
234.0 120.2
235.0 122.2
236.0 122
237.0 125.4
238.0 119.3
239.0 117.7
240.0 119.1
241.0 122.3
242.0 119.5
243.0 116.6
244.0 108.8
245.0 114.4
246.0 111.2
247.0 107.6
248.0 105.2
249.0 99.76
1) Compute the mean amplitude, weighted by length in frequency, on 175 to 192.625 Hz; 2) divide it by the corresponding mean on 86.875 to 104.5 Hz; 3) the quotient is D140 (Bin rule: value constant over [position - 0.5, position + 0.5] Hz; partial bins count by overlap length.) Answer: 1.2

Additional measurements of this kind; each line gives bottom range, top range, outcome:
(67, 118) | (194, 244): 1.12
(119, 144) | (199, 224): 1.09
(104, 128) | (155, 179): 1.05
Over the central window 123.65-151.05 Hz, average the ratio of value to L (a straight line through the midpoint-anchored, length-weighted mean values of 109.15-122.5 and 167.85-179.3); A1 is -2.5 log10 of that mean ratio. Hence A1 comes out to 0.14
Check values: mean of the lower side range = 112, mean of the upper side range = 119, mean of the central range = 101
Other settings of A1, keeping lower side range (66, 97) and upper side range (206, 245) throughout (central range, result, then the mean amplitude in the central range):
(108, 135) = -0.049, 107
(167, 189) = -0.111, 121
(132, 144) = 0.022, 102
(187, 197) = -0.011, 112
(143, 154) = 0.055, 100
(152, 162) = -0.006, 107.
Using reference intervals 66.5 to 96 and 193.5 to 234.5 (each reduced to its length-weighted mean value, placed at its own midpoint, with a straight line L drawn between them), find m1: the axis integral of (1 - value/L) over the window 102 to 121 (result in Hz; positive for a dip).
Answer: -1.9 Hz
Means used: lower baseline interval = 97.4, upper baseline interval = 113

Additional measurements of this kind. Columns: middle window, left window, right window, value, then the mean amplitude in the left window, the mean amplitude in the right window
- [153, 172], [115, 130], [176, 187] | 1.41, 106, 125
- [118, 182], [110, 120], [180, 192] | 4.86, 113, 121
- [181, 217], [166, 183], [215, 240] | 1.33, 121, 116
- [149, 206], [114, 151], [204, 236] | -2.34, 104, 114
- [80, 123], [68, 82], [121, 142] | -3.66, 93.6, 102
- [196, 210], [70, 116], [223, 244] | 0.32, 103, 117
